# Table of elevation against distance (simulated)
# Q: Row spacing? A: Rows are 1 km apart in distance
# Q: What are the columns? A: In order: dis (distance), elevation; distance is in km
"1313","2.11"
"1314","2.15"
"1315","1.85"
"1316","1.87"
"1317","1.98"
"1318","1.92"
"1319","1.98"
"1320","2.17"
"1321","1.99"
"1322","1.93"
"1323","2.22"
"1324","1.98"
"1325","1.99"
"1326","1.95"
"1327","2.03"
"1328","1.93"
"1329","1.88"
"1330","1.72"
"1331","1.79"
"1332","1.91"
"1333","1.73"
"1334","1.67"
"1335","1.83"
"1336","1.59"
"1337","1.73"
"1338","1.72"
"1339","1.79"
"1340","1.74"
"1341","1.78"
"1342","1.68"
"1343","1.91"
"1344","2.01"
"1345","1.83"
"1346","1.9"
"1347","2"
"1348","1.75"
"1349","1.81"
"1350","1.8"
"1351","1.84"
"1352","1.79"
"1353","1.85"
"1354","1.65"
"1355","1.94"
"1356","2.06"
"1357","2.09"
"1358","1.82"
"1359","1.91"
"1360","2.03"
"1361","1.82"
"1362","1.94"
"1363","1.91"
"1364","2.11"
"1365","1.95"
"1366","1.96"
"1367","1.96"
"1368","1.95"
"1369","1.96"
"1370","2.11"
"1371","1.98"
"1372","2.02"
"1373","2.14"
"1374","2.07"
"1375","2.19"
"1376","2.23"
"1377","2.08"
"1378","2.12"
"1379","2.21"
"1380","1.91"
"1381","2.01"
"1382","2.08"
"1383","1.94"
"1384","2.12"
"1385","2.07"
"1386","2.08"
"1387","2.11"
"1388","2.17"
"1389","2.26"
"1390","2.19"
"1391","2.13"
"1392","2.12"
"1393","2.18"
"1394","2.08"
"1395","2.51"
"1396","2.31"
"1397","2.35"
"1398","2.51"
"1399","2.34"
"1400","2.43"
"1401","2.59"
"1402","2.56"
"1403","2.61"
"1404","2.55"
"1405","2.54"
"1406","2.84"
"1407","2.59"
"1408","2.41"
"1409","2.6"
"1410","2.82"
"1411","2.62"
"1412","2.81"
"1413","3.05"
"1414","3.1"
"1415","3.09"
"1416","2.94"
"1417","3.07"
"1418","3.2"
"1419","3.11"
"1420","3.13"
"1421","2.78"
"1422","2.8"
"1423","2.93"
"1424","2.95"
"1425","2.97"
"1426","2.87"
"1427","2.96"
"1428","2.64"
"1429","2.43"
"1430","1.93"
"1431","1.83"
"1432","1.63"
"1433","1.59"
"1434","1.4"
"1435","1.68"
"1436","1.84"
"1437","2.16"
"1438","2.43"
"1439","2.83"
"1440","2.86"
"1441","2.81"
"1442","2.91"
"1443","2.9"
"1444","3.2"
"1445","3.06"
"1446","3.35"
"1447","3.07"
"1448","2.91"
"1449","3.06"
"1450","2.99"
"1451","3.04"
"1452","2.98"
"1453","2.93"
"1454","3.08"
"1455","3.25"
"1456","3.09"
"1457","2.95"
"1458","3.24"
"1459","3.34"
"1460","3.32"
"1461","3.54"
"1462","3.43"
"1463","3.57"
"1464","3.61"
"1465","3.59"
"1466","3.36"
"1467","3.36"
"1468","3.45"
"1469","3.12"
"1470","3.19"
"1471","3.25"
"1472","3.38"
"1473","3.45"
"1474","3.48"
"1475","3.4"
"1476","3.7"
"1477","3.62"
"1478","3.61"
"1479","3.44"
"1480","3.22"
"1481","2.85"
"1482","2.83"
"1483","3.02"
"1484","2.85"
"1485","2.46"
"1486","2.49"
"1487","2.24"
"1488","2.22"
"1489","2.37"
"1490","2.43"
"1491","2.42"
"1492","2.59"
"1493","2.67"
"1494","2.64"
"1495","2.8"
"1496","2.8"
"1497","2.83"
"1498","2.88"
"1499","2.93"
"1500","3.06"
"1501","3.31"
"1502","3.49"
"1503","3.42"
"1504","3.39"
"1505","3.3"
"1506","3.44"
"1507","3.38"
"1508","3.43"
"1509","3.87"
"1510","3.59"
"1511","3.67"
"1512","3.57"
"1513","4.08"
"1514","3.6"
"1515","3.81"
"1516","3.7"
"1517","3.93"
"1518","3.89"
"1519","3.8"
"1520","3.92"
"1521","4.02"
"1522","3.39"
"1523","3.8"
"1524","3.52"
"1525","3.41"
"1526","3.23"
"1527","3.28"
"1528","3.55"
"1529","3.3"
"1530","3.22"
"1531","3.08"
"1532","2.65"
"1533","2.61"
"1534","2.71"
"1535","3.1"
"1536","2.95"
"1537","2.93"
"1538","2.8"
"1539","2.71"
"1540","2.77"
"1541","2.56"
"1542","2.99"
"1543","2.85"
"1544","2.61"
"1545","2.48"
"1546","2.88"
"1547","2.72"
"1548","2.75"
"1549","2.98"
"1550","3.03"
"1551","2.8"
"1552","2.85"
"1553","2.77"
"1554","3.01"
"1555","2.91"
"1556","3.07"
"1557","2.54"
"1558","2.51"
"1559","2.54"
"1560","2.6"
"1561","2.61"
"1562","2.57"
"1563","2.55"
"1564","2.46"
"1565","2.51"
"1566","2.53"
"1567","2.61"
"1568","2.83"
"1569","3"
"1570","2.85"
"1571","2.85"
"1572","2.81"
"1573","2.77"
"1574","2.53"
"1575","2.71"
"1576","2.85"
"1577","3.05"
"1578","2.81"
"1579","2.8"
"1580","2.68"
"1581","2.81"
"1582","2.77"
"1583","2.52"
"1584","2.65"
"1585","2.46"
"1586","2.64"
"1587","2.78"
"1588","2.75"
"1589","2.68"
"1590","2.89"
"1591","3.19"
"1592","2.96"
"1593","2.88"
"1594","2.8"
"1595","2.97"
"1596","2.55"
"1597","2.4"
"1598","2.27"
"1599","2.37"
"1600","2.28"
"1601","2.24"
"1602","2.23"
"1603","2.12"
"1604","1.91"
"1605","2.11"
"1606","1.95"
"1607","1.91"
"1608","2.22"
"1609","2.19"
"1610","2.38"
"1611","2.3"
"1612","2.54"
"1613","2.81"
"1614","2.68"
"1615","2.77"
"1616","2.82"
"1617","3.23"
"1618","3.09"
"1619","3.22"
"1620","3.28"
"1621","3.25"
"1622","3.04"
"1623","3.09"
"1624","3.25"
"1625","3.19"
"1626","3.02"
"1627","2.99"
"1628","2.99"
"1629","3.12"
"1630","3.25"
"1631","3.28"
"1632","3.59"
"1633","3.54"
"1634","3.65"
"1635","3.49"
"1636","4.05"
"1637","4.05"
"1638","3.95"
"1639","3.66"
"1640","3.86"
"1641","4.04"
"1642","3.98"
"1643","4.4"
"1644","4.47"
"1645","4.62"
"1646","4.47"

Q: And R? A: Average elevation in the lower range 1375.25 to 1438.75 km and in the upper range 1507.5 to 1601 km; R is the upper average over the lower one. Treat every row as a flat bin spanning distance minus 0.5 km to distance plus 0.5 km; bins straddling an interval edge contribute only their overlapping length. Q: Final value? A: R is 1.22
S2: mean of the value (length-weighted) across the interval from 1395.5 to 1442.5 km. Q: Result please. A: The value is 2.58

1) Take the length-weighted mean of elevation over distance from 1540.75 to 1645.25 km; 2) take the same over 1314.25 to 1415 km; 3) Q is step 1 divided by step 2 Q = 1.38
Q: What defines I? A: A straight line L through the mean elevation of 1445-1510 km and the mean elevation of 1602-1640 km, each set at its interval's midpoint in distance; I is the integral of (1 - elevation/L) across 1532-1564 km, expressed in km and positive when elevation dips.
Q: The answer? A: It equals 3.1 km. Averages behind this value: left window 3.12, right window 2.97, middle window 2.76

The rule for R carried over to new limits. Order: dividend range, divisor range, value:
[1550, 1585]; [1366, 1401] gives 1.27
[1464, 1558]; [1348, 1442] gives 1.36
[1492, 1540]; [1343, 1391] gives 1.65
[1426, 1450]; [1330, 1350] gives 1.40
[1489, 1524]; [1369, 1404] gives 1.52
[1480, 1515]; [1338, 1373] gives 1.60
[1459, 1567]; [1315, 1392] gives 1.59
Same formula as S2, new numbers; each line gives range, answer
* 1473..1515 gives 3.12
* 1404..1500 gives 2.88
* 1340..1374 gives 1.92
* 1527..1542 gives 2.94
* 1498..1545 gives 3.3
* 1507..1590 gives 3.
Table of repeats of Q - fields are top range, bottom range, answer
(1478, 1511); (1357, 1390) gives 1.46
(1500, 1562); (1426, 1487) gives 1.08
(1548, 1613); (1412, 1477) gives 0.89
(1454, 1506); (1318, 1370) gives 1.64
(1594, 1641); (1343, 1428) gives 1.26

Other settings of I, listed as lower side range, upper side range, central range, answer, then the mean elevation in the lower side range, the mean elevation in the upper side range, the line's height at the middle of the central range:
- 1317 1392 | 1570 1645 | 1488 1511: -4.8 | 1.95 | 2.94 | 2.52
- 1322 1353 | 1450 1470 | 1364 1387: 2.3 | 1.84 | 3.27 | 2.29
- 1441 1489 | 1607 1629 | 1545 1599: 3.8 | 3.15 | 2.86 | 2.94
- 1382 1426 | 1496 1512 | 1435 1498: 0.7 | 2.57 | 3.32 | 3.04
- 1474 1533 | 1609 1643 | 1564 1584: 3.1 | 3.23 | 3.26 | 3.24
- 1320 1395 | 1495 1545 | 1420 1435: 0.7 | 1.96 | 3.28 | 2.53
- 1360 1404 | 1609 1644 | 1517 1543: -3.5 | 2.15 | 3.29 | 2.84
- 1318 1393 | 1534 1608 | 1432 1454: -3.9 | 1.96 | 2.67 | 2.25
